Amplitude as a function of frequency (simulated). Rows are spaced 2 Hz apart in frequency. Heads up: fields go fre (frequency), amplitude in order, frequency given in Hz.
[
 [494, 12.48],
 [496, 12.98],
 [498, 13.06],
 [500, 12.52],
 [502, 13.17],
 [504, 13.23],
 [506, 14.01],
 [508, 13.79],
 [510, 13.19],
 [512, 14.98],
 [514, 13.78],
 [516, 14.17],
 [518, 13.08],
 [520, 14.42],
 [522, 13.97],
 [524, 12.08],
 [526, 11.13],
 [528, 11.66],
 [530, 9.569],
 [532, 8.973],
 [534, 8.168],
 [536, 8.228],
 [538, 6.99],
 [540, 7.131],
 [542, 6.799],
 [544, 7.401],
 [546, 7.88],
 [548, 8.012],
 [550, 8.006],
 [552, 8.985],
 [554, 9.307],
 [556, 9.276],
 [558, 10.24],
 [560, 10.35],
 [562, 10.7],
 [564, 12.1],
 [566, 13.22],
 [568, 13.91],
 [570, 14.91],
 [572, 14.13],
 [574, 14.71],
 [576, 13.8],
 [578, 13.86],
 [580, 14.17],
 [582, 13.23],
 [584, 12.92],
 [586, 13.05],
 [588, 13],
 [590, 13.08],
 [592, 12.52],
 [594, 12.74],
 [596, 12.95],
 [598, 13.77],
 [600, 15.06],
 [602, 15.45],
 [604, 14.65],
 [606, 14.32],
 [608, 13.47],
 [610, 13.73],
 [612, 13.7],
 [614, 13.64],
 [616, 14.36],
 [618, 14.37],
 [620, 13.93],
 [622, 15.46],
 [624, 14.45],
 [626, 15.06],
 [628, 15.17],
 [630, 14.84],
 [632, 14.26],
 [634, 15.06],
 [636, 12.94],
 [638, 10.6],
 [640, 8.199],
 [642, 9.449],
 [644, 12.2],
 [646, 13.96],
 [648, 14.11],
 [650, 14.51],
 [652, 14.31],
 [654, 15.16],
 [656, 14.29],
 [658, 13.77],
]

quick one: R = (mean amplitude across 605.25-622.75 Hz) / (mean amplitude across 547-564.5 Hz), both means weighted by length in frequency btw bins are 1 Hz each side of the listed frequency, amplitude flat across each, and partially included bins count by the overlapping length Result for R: 1.47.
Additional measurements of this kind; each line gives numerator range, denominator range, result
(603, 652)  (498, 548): 1.21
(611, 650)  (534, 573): 1.37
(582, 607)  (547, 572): 1.25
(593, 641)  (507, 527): 1.03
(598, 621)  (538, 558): 1.75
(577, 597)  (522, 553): 1.48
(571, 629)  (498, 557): 1.28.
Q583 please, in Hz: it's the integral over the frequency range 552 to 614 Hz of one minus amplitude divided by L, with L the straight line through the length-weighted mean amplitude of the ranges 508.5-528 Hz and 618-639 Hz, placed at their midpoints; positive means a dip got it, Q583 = 3.7 Hz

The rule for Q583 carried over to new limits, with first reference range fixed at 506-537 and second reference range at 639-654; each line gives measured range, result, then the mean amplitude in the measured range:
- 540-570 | 6.0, 9.81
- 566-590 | -2.7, 13.7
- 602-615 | -1.7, 14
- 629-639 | -0.8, 13.5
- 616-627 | -1.9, 14.6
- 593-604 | -1.5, 14.1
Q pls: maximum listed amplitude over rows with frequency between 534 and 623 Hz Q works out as 15.46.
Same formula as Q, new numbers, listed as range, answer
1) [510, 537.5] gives 14.98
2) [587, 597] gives 13.08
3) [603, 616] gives 14.65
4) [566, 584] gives 14.91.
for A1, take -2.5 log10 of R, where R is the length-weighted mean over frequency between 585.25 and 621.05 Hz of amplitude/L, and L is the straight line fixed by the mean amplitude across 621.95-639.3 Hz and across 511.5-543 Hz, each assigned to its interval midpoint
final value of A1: -0.05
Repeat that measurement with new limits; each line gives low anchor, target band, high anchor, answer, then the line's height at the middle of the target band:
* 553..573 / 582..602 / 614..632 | -0.01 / 13.2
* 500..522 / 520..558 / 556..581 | 0.40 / 13.3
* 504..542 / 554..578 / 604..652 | 0.00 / 12.4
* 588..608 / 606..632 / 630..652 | -0.09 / 13.3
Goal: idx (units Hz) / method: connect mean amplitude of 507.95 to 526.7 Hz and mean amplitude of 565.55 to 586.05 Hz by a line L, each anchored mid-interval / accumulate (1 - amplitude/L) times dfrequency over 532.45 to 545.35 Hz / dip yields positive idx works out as 5.8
